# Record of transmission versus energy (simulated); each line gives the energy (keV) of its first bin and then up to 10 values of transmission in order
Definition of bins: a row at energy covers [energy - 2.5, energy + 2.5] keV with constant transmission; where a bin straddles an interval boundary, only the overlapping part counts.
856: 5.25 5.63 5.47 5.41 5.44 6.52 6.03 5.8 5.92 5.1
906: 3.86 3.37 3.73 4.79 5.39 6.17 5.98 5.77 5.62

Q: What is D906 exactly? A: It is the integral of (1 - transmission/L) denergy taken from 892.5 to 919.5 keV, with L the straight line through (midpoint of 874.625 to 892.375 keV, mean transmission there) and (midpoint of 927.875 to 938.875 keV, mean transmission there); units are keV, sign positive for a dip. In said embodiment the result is 6.9 keV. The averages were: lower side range 5.99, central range 4.46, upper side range 6.03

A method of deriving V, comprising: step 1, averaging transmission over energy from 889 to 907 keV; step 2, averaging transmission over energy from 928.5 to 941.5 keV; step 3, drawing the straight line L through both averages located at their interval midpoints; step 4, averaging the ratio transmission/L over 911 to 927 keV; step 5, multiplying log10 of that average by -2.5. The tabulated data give 0.29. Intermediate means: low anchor 5.26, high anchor 6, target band 4.37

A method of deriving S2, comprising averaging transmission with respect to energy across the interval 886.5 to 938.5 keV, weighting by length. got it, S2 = 5.05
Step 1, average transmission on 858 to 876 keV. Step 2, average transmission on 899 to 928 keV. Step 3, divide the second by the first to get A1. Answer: 0.79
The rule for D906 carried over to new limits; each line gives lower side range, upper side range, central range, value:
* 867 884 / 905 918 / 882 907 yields -4.6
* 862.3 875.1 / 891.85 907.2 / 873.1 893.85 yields -2.5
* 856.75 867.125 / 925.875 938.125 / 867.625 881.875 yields -0.3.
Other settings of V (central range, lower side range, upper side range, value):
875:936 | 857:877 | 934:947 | 0.09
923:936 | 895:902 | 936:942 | 0.00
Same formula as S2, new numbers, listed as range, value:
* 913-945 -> 5.29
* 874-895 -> 5.96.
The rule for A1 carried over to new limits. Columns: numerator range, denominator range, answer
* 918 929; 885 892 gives 0.86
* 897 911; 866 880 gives 0.80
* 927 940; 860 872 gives 1.08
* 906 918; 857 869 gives 0.66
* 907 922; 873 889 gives 0.65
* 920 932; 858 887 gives 0.95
